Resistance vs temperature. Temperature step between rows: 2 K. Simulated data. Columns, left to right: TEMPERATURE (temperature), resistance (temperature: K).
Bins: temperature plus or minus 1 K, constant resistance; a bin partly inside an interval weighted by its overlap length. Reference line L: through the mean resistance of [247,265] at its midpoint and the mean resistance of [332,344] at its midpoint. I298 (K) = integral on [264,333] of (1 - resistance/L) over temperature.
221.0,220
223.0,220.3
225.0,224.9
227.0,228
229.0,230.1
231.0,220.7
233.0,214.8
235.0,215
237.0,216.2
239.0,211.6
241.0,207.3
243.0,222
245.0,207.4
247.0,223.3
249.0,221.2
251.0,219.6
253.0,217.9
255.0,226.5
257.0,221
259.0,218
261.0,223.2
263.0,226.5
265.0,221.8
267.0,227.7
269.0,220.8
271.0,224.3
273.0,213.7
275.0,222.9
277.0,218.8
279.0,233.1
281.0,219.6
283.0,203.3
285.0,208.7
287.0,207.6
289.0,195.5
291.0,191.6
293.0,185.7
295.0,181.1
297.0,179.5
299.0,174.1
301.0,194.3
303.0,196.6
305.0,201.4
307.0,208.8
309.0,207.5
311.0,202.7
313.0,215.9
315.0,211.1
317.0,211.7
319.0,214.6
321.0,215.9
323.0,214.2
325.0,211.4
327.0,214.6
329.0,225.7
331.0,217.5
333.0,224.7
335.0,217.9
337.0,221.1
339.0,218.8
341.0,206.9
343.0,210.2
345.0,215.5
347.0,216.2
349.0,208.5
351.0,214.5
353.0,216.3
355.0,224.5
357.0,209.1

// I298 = 3.2 K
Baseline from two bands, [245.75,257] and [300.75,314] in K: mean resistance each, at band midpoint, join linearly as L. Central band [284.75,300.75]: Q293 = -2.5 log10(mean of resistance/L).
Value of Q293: 0.10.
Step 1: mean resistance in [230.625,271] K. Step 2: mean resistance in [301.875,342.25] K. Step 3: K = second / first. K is 0.97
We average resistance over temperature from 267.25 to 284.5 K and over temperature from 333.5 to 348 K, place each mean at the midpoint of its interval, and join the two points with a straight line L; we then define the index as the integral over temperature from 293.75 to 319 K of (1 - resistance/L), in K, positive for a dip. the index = 2.1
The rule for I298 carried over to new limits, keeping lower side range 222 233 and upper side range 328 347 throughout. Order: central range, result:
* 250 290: 0.53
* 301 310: 0.69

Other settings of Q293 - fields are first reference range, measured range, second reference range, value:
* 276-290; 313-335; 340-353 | -0.02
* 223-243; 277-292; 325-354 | 0.04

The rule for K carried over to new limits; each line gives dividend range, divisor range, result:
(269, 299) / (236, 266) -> 0.94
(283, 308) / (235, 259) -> 0.89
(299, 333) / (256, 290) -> 0.96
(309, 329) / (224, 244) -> 0.97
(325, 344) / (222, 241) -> 0.99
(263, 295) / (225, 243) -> 0.97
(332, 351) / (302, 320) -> 1.04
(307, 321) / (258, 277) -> 0.95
